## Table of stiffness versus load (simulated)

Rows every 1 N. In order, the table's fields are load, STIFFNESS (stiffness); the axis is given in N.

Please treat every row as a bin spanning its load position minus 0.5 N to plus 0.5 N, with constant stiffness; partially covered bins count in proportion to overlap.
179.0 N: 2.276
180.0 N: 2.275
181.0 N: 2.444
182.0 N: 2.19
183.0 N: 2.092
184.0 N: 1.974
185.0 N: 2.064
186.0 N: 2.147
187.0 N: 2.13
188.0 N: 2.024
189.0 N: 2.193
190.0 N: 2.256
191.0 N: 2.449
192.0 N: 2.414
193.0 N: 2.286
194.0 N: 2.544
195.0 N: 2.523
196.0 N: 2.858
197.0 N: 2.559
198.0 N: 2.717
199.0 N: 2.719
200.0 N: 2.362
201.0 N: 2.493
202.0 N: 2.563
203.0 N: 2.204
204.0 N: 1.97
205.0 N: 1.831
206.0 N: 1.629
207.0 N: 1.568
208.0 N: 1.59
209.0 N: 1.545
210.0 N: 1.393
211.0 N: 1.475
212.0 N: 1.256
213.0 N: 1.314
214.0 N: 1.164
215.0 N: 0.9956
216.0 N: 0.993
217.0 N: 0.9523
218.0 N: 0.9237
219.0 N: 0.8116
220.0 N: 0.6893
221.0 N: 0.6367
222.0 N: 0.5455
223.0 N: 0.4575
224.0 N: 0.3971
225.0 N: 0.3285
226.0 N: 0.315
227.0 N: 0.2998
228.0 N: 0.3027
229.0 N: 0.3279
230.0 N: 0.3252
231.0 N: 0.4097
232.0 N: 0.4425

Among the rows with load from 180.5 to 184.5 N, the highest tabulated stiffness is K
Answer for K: 2.444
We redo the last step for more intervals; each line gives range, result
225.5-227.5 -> 0.315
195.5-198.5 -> 2.858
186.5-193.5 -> 2.449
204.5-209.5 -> 1.831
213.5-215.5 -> 1.164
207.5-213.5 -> 1.59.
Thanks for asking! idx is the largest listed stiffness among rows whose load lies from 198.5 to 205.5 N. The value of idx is 2.719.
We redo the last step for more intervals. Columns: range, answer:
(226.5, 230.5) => 0.3279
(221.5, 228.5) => 0.5455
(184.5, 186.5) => 2.147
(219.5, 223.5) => 0.6893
